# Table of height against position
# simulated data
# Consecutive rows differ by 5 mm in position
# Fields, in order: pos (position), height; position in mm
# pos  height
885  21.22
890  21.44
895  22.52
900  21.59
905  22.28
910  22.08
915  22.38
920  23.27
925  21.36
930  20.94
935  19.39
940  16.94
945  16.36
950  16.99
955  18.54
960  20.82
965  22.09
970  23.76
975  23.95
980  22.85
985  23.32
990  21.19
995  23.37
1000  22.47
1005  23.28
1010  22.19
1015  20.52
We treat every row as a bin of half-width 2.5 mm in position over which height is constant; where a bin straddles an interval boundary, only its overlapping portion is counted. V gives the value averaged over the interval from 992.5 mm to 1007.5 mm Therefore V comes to 23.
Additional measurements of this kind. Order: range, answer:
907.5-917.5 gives 22.2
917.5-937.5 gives 21.2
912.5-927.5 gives 22.3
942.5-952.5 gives 16.7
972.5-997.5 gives 22.9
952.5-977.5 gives 21.8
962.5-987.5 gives 23.2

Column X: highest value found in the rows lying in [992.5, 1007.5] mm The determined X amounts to 23.37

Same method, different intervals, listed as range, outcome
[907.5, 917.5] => 22.38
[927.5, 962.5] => 20.94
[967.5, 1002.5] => 23.95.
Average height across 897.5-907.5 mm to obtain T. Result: 21.9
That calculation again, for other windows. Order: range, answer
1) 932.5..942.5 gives 18.2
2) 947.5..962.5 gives 18.8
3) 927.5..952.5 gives 18.1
